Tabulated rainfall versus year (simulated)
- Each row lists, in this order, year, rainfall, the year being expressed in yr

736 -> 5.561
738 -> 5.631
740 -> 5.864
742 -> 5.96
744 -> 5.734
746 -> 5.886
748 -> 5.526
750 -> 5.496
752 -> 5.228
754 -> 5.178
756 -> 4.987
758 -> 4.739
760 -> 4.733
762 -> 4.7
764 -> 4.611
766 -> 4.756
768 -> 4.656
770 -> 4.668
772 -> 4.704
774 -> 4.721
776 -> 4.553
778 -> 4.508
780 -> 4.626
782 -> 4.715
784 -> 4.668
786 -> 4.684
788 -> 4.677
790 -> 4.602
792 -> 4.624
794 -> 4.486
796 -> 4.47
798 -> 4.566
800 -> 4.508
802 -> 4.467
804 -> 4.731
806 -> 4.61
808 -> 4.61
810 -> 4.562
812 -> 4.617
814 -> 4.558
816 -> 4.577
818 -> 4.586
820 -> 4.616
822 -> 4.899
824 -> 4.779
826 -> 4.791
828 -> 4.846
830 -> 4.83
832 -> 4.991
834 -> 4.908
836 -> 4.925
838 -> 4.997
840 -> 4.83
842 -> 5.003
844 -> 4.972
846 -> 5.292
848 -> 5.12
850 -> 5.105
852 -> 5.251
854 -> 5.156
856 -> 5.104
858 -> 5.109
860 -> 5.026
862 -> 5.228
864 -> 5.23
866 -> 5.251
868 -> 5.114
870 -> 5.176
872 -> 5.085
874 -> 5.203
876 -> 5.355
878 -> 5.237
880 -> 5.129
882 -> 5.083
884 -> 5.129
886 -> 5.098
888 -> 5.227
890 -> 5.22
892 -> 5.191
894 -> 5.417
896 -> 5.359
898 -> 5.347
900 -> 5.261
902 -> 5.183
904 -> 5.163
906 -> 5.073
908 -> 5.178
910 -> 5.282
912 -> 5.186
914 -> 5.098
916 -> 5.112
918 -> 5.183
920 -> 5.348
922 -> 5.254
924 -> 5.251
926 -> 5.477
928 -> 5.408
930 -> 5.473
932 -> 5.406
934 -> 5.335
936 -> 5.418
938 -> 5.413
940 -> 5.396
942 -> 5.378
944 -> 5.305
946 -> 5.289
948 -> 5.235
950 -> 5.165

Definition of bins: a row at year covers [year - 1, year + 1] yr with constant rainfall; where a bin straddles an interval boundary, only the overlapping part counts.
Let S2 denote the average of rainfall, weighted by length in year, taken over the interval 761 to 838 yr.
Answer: 4.67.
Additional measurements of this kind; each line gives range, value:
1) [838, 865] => 5.11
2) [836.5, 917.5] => 5.16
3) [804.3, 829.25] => 4.67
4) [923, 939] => 5.4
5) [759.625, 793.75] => 4.65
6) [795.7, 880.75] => 4.92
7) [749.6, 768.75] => 4.89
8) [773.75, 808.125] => 4.6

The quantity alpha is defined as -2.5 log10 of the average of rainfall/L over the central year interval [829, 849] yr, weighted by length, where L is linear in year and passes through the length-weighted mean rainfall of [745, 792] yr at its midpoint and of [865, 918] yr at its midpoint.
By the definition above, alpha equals 0.01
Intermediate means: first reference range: 4.85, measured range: 4.99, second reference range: 5.2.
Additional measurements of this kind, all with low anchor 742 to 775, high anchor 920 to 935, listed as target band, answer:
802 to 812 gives 0.12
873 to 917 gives 0.02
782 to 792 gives 0.10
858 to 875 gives 0.02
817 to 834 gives 0.08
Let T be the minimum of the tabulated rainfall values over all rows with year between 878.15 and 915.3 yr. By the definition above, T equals 5.073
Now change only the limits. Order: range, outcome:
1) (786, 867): 4.467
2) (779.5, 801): 4.47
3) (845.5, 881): 5.026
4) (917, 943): 5.183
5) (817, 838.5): 4.586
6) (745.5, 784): 4.508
